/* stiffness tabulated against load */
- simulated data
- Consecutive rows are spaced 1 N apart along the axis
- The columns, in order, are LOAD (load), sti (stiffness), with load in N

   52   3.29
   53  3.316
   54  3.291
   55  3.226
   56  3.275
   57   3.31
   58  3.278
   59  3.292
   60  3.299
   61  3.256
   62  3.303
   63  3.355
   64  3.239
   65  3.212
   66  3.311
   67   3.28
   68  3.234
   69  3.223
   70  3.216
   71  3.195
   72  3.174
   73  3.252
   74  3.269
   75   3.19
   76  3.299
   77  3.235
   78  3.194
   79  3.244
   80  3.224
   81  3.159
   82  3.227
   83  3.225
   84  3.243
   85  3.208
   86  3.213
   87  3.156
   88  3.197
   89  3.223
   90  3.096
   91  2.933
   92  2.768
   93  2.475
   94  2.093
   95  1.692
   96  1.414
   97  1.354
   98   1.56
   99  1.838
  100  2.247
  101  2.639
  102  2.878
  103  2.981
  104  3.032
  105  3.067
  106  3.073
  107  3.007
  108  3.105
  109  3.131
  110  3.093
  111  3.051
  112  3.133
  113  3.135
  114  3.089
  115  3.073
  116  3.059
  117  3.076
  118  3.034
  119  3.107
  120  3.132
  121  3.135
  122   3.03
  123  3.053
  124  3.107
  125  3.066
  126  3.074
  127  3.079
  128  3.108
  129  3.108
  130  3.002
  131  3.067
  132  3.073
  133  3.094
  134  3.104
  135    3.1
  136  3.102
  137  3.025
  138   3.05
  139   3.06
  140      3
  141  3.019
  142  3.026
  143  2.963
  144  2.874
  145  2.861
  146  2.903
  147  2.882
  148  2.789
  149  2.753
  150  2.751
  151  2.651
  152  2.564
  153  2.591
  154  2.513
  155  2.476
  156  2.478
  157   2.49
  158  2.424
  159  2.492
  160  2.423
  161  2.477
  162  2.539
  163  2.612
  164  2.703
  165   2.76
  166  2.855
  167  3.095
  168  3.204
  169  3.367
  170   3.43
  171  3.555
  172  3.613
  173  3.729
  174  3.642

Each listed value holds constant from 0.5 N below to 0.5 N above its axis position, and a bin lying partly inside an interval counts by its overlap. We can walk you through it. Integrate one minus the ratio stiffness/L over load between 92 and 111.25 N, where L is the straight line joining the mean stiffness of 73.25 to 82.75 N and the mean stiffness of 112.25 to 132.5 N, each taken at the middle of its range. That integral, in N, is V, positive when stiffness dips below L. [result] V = 3.9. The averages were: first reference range 3.23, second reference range 3.08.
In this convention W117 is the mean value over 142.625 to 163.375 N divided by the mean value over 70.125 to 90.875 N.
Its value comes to 0.8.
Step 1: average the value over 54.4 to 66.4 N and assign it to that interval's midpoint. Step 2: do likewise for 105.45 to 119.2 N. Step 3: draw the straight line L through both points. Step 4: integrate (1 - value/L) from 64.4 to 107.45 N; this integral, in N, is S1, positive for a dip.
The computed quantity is 3.9 N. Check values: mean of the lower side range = 3.28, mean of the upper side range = 3.08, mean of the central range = 2.9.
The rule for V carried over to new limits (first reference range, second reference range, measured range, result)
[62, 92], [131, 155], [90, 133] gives 3.1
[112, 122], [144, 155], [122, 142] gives -1.0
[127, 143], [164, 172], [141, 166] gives 3.6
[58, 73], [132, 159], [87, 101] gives 3.5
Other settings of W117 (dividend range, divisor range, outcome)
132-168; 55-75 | 0.86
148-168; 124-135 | 0.85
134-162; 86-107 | 1.08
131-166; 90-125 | 1.01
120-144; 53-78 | 0.94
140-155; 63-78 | 0.86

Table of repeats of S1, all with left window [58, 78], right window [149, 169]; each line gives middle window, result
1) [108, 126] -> -0.96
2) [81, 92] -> -0.07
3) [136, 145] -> -0.71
